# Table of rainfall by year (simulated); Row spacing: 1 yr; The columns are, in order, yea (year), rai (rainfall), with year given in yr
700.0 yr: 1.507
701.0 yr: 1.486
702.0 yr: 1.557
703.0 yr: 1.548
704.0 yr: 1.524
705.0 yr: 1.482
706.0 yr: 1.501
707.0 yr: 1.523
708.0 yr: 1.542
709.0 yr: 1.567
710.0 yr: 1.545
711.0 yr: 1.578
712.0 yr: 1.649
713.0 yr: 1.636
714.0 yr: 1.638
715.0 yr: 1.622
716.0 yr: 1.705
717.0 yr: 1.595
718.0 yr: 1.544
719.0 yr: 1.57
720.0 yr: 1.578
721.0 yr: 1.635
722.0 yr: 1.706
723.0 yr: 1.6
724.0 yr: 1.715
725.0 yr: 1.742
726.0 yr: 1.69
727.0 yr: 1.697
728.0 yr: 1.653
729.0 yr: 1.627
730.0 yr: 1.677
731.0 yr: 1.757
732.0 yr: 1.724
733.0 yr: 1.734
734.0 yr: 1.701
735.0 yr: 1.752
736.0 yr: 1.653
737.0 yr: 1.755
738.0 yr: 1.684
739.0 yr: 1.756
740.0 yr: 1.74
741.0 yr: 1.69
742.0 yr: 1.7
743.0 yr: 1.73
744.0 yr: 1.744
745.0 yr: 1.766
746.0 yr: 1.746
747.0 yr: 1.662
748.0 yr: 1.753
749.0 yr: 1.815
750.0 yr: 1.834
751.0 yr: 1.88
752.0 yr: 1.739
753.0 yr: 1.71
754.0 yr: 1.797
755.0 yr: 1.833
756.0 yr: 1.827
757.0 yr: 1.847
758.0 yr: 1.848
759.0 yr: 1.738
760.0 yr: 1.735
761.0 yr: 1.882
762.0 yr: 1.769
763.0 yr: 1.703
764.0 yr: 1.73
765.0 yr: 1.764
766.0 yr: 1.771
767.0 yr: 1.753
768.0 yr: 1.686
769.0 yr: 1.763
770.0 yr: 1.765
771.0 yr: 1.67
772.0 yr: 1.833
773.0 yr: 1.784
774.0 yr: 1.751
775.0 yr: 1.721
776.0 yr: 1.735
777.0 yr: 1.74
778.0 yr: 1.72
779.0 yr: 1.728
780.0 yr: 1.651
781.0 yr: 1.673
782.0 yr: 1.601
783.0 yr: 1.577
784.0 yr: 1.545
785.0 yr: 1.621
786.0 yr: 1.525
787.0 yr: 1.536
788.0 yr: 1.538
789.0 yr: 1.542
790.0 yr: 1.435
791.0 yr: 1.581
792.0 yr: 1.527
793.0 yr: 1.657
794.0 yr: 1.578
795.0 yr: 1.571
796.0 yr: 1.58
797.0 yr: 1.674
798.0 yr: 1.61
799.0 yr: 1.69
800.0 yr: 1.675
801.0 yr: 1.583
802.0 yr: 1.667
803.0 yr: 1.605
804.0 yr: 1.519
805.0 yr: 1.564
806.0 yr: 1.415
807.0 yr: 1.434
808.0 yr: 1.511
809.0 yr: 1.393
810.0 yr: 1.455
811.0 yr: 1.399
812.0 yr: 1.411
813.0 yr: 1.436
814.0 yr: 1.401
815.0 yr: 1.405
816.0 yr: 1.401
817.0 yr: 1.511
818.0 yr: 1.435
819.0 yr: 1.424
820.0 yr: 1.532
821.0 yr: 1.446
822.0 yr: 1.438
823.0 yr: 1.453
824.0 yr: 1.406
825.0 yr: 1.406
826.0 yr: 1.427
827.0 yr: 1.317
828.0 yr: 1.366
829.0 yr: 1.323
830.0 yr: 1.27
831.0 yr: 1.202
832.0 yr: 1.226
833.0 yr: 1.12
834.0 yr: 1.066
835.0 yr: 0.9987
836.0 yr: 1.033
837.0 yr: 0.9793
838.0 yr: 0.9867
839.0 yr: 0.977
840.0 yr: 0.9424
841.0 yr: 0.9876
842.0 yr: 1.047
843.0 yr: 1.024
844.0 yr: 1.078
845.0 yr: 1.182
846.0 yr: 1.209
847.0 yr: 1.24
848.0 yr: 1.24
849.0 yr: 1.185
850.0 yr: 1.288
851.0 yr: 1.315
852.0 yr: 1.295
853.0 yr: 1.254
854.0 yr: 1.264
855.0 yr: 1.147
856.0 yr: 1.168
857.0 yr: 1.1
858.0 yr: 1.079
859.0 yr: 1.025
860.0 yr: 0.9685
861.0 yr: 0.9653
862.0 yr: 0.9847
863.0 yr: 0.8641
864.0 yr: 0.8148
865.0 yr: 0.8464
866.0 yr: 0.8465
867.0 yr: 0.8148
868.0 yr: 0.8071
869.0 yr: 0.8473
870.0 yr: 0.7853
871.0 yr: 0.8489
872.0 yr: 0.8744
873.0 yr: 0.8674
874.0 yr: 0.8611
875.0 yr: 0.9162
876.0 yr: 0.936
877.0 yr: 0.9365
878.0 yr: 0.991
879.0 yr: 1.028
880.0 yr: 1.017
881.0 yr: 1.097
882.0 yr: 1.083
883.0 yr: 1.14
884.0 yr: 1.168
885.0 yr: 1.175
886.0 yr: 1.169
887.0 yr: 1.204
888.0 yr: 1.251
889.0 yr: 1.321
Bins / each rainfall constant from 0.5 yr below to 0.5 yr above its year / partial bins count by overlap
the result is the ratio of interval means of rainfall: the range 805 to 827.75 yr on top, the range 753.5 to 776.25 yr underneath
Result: 0.8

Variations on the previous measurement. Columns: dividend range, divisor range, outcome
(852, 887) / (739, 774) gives 0.57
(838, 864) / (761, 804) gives 0.67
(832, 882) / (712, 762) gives 0.60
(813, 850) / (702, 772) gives 0.73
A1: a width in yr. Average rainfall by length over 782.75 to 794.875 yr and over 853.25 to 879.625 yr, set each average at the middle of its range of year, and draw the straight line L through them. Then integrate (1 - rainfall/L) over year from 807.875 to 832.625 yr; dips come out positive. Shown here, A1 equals -1.6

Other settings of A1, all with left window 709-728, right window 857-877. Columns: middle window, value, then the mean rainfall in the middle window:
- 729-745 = -1.8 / 1.72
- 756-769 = -3.3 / 1.77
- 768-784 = -4.2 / 1.71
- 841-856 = -3.1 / 1.19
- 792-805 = -3.9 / 1.61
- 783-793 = -2.0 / 1.55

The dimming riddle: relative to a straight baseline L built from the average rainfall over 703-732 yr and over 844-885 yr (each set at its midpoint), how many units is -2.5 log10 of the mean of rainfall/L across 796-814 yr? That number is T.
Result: -0.20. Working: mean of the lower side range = 1.62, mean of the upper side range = 1.03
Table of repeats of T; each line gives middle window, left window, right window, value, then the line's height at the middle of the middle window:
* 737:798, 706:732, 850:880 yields -0.20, 1.42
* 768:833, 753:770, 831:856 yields -0.05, 1.47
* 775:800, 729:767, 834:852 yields -0.09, 1.48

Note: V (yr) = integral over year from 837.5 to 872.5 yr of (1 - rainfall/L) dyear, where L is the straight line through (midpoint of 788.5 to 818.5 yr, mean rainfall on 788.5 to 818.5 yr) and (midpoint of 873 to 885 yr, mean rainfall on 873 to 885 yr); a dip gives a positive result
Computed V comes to 4.23 yr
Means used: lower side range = 1.52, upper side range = 1.02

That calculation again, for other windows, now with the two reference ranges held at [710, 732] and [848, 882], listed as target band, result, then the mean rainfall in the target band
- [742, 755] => -2.0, 1.76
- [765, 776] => -2.5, 1.75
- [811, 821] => -1.7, 1.44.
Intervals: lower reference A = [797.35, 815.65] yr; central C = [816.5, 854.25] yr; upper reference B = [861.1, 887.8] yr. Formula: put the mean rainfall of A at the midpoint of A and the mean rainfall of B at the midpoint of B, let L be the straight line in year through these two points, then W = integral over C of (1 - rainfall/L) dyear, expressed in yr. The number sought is 1.3 yr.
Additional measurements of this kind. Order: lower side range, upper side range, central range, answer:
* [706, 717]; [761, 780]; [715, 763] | -1.6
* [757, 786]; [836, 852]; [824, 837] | 0.0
